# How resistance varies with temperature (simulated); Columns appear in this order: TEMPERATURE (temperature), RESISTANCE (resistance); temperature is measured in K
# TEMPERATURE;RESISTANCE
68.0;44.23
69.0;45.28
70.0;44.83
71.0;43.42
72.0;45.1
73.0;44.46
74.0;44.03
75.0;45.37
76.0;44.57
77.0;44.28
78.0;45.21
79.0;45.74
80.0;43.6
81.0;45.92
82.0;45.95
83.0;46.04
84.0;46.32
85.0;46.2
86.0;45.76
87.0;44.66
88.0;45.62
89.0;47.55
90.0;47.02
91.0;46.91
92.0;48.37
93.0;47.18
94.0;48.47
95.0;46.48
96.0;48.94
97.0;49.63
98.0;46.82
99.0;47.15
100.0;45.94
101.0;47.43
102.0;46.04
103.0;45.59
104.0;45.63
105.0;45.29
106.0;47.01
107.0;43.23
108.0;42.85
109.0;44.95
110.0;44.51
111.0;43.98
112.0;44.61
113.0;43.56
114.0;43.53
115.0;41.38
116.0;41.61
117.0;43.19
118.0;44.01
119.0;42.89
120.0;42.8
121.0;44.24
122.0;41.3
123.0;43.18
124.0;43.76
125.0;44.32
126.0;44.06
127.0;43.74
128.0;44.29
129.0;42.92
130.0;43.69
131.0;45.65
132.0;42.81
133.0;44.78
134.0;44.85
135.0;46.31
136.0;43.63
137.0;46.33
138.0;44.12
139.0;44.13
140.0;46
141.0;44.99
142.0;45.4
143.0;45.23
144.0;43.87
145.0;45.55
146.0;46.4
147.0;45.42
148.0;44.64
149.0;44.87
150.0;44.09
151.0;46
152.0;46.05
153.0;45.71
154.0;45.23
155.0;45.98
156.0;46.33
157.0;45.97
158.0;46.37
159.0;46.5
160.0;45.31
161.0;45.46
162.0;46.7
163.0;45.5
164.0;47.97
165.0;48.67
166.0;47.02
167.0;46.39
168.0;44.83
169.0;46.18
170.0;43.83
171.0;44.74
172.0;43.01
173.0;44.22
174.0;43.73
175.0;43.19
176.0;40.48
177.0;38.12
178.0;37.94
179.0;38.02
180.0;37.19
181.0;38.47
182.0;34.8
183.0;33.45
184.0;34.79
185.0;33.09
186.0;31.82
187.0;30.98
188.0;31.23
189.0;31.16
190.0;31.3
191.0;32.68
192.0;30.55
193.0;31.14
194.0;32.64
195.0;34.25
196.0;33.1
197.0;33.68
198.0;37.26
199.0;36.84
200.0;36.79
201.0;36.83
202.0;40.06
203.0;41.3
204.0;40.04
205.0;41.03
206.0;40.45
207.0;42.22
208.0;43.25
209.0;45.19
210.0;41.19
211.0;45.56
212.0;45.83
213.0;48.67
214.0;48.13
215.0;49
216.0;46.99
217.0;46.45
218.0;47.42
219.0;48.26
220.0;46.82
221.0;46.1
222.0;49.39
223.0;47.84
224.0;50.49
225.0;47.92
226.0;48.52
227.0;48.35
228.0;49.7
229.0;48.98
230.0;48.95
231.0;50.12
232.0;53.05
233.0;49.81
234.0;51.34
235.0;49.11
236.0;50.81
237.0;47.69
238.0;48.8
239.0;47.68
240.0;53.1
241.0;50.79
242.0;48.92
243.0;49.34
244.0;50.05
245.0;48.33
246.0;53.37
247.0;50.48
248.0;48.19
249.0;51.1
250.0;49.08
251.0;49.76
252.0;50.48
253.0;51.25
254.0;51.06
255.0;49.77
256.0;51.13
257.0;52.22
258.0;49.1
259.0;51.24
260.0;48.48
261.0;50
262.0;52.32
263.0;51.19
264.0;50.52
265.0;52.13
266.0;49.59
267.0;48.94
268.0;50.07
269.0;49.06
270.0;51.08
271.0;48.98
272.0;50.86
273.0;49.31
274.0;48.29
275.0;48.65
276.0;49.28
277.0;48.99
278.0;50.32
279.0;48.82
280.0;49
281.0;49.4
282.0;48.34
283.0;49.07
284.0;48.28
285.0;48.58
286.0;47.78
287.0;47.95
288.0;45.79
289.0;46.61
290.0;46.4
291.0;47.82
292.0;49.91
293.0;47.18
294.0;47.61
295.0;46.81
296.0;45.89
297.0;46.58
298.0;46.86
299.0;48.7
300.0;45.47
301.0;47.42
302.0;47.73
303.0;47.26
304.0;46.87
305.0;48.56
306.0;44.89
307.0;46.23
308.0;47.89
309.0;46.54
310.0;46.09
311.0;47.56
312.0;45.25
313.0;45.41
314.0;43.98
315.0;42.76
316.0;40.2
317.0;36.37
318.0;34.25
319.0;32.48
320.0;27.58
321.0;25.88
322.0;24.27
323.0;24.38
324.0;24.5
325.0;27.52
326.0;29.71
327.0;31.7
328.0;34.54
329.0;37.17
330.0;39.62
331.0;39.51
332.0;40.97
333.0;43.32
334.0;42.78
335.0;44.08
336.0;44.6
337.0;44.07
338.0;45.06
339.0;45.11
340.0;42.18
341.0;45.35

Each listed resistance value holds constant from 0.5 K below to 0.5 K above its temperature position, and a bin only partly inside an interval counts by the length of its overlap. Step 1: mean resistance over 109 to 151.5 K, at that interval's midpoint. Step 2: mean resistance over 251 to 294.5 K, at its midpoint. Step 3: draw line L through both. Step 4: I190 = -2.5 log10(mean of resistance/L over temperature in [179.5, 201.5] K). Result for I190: 0.34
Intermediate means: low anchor 44.2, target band 33.8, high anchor 49.4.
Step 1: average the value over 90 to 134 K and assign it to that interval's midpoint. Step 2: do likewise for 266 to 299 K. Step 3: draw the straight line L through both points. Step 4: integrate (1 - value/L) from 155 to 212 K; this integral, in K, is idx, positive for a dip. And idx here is 7.9 K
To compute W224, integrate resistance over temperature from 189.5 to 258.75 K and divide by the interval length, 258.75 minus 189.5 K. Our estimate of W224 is 45.6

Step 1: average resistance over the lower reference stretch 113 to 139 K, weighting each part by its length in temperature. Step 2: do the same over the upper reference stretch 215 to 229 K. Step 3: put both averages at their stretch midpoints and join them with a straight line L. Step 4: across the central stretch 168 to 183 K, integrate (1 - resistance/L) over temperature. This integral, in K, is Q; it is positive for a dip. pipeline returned 1.7 K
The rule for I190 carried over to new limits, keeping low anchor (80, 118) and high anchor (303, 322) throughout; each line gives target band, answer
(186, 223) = 0.09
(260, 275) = -0.19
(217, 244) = -0.15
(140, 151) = -0.01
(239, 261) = -0.18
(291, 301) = -0.14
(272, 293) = -0.16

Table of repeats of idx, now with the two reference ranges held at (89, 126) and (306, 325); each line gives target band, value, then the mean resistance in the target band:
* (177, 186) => 1.41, 35.9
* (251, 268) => -4.61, 50.5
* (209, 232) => -3.74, 47.8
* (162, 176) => -0.73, 45.2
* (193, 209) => 1.46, 38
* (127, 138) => -0.06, 44.5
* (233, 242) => -2.07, 49.9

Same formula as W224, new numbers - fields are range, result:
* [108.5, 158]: 44.4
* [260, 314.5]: 48.2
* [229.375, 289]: 49.8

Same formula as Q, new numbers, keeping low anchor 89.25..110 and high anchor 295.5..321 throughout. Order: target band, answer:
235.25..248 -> -1.53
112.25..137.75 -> 1.34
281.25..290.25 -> -0.78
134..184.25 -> 1.90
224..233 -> -0.97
